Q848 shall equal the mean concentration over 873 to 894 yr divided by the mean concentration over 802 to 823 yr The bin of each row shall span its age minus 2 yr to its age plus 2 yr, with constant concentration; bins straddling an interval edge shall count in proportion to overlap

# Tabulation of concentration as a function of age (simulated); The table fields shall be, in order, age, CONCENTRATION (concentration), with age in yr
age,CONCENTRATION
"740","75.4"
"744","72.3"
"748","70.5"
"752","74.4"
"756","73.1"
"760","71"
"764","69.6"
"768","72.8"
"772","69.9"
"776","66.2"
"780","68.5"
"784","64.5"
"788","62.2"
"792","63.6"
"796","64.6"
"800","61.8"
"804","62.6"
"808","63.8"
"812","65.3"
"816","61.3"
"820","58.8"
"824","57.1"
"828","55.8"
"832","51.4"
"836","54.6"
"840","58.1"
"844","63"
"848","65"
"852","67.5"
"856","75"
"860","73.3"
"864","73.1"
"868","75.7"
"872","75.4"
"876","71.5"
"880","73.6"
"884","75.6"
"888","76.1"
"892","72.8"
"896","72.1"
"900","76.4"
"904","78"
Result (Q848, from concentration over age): 1.19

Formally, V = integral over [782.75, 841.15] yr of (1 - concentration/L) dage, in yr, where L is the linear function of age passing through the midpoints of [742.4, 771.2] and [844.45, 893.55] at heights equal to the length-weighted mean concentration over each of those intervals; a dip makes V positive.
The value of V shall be 9.6 yr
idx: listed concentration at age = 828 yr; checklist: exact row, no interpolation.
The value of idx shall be 55.8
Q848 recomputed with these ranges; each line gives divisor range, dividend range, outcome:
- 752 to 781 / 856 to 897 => 1.05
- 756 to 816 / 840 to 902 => 1.09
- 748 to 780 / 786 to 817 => 0.89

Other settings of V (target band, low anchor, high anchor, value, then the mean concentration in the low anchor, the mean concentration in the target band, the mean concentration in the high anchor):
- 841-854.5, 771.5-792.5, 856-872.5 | 1.4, 65.7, 65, 74.4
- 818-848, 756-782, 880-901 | 6.1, 69.9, 57.5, 74.4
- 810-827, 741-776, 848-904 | 2.9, 71.5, 60.3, 73.5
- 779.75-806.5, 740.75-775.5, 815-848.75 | 0.6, 71.6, 63.7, 58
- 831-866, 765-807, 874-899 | 2.9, 65.7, 64.9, 73.7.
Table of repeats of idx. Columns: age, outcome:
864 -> 73.1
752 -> 74.4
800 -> 61.8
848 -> 65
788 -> 62.2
